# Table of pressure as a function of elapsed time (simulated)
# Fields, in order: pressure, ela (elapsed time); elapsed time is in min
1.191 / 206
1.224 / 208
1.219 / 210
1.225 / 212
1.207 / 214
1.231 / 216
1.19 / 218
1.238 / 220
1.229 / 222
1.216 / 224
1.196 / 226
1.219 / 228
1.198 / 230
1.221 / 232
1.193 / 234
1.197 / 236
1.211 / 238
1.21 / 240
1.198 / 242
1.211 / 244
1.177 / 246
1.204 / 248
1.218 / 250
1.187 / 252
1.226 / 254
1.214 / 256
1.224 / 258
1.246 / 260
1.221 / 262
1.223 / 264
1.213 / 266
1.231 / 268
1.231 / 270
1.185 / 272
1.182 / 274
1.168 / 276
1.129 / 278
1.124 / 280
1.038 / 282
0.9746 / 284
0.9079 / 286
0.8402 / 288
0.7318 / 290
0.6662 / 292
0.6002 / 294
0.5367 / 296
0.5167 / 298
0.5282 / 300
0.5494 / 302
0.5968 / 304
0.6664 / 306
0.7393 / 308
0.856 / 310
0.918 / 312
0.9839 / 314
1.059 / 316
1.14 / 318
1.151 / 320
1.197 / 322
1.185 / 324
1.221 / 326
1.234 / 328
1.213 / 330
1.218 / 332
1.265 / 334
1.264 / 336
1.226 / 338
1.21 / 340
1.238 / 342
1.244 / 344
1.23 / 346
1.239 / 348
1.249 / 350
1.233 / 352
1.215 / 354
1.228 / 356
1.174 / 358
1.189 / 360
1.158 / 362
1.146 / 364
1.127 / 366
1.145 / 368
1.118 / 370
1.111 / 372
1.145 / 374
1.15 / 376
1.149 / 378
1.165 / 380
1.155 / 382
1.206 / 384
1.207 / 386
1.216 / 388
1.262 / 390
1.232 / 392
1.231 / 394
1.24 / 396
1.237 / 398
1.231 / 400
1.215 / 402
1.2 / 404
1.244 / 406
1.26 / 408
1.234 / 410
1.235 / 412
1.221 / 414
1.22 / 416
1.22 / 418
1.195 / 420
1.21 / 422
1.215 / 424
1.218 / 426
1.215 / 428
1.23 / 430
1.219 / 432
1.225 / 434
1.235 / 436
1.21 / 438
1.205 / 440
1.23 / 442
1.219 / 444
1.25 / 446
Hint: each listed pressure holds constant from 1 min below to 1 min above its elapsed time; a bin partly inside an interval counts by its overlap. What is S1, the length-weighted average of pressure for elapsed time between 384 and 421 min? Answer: 1.23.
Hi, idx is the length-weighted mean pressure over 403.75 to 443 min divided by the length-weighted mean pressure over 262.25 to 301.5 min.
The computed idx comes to 1.3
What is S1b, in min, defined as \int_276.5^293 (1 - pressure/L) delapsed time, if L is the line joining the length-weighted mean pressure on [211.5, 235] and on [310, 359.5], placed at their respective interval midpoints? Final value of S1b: 3.6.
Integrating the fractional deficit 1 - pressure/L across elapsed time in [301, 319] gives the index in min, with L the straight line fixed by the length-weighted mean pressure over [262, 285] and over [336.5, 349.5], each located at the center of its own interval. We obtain 5.5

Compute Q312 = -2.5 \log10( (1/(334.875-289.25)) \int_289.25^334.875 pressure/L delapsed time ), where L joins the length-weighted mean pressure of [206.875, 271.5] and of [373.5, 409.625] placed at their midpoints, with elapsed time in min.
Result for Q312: 0.319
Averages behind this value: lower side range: 1.21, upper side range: 1.21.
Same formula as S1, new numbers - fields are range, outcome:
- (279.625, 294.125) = 0.865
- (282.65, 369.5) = 1.02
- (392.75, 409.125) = 1.23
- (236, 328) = 1.03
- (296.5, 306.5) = 0.565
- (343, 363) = 1.22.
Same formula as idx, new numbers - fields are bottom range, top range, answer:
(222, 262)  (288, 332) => 0.73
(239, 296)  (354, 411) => 1.09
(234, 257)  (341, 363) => 1.01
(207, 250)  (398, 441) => 1.01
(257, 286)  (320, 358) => 1.05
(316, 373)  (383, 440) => 1.02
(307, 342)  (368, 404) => 1.06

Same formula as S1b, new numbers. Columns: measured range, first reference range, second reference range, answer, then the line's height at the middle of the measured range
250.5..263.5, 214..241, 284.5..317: -2.6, 1.02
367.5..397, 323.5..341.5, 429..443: 1.0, 1.22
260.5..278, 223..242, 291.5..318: -4.4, 0.962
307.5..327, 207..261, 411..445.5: 2.6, 1.22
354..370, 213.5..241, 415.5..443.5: 0.6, 1.22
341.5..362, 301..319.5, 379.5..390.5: -3.5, 1.04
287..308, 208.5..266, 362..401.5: 10.0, 1.2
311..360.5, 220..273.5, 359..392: -0.3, 1.18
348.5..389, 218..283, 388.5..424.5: 1.5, 1.22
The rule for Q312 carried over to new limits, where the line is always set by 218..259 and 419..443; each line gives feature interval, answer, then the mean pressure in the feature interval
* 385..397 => -0.01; 1.23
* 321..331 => 0.00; 1.21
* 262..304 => 0.29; 0.928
